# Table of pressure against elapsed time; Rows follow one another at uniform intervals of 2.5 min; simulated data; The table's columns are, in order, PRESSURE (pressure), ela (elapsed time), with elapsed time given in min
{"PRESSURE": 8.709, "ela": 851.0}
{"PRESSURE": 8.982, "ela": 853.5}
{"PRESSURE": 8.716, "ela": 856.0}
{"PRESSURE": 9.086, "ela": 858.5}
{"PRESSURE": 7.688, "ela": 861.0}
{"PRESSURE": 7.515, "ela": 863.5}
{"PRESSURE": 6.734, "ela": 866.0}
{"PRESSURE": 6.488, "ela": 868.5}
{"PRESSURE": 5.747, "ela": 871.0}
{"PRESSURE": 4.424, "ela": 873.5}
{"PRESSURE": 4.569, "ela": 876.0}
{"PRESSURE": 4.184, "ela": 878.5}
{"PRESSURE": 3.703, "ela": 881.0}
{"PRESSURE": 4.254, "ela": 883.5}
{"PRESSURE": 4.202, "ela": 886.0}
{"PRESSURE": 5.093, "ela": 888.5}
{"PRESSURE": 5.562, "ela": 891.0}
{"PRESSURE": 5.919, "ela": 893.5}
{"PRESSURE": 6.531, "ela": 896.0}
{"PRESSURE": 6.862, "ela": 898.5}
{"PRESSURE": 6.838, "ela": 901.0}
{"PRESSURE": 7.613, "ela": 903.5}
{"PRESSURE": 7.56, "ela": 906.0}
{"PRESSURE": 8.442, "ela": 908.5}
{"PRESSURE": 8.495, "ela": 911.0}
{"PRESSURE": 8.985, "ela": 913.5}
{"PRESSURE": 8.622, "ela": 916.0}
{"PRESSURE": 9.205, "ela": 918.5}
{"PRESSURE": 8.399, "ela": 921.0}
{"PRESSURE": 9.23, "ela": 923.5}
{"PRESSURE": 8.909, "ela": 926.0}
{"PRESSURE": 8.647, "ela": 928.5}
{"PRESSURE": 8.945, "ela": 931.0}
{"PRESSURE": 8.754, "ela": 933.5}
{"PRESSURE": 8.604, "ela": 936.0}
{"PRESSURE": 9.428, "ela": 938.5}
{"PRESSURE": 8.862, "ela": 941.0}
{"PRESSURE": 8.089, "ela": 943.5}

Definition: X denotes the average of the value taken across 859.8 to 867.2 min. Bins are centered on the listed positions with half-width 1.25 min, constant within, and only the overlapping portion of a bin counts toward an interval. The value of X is 7.31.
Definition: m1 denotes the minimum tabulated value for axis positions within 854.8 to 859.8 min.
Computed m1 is 8.716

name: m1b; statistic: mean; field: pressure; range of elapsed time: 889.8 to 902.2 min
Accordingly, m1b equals 6.34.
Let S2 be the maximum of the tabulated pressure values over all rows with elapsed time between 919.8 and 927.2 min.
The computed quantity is 9.23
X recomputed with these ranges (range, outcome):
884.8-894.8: 5.21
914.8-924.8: 8.87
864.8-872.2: 6.32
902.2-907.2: 7.58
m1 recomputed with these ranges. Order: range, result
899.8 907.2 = 6.838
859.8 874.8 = 4.424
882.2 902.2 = 4.202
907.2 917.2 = 8.442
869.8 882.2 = 3.703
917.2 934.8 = 8.399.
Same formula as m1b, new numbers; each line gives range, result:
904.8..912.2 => 8.17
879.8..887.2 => 4.05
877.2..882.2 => 3.95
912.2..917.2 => 8.8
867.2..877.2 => 5.32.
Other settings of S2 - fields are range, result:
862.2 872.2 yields 7.515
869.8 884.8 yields 5.747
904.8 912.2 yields 8.495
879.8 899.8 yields 6.862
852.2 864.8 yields 9.086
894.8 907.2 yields 7.613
